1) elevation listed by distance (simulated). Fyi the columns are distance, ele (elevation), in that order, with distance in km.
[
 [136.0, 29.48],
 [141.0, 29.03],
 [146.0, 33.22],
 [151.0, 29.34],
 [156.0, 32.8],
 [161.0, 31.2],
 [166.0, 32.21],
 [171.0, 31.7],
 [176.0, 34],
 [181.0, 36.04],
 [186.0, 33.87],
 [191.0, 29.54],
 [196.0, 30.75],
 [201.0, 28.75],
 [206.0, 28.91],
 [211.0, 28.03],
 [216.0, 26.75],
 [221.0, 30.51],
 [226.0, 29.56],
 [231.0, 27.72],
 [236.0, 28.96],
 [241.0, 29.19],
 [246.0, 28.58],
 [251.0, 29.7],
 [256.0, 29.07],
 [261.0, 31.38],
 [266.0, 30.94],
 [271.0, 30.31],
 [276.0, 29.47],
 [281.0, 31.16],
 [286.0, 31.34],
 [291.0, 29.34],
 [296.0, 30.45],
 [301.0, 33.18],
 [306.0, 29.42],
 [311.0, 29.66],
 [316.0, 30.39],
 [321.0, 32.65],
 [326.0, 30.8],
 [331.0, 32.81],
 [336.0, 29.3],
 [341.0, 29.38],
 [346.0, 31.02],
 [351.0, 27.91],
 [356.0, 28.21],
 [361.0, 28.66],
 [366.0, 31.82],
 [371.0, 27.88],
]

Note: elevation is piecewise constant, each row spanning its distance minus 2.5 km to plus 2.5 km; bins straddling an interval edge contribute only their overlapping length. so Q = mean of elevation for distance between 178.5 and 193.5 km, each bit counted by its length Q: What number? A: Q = 33.1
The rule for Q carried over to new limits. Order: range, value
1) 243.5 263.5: 29.7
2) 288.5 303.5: 31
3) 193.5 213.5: 29.1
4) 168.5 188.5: 33.9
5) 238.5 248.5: 28.9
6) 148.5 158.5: 31.1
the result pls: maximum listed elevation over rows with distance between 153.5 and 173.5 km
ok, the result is 32.8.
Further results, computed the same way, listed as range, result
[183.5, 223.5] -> 33.87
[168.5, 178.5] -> 34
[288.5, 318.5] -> 33.18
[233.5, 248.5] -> 29.19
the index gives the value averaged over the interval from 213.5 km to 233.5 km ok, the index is 28.6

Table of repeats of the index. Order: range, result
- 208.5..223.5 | 28.4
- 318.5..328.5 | 31.7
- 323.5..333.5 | 31.8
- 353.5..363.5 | 28.4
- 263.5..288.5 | 30.6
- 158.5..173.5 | 31.7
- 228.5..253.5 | 28.8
